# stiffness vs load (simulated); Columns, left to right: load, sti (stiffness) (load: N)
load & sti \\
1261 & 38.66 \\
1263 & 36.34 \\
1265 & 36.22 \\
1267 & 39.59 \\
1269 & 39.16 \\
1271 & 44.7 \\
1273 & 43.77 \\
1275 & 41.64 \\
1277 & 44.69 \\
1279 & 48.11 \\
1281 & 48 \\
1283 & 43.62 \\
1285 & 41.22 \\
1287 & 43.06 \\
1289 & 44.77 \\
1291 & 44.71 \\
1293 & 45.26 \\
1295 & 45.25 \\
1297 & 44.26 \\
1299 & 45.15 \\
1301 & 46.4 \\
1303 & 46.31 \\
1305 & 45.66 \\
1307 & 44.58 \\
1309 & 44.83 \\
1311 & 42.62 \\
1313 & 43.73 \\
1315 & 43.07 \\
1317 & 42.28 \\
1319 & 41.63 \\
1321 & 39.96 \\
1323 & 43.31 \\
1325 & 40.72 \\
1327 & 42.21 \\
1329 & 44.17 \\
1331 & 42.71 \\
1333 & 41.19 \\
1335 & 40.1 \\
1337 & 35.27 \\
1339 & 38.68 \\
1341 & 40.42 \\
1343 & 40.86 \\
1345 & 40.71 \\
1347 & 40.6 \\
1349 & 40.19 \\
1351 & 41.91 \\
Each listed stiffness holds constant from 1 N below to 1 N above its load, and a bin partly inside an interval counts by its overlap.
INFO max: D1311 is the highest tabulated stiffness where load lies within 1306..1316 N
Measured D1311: 44.83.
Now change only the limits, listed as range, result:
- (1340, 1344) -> 40.86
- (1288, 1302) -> 46.4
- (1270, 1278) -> 44.7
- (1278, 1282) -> 48.11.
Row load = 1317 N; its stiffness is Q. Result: 42.28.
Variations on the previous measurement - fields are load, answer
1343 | 40.86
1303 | 46.31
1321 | 39.96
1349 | 40.19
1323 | 43.31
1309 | 44.83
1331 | 42.71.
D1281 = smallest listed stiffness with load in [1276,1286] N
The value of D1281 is 41.22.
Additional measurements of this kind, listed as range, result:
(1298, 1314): 42.62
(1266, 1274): 39.16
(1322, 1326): 40.72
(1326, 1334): 41.19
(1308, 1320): 41.63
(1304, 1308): 44.58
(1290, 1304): 44.26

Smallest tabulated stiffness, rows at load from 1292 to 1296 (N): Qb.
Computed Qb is 45.25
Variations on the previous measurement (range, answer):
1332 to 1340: 35.27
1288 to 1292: 44.71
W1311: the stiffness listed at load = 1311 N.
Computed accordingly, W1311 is 42.62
